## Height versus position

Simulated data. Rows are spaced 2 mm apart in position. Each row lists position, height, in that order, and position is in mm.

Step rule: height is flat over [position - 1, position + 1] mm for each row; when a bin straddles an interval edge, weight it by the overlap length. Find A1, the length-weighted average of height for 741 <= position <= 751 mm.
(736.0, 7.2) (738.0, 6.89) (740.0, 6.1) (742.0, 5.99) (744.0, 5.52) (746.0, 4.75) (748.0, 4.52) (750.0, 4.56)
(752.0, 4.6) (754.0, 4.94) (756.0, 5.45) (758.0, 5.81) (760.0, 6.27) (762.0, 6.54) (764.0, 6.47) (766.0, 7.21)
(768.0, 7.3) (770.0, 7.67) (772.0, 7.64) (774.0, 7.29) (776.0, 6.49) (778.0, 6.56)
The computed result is 5.07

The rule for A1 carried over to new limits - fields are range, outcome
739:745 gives 5.87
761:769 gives 6.88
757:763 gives 6.21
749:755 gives 4.7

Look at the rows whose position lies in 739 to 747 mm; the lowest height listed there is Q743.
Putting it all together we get 4.75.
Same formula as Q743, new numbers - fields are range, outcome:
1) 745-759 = 4.52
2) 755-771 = 5.45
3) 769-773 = 7.64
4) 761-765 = 6.47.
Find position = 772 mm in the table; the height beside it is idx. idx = 7.64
